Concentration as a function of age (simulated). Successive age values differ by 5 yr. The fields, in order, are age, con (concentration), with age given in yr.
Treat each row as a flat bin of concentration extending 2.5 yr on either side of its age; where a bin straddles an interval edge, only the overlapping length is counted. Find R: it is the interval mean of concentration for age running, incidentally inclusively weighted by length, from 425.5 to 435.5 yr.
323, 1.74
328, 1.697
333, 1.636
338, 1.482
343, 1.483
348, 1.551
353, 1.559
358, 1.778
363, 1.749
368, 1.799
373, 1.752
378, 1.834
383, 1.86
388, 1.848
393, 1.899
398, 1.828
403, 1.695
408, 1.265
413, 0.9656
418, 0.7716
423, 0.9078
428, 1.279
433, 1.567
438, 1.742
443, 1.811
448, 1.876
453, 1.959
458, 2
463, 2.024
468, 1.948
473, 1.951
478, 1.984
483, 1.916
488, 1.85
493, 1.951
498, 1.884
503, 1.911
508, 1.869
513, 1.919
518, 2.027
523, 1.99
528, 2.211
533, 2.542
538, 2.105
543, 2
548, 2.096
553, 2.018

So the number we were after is 1.42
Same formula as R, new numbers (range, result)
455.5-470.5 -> 1.99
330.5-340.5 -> 1.56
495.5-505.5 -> 1.9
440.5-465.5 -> 1.93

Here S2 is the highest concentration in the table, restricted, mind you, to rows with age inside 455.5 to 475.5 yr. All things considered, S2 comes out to 2.024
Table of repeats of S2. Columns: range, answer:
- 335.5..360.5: 1.778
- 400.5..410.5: 1.695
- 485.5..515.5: 1.951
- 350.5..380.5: 1.834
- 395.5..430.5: 1.828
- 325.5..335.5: 1.697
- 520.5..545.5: 2.542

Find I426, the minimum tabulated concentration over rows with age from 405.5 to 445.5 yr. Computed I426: 0.7716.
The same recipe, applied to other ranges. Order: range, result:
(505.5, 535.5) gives 1.869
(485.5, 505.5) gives 1.85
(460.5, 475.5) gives 1.948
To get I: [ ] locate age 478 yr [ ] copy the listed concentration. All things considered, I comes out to 1.984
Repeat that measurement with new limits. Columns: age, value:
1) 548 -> 2.096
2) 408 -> 1.265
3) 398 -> 1.828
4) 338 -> 1.482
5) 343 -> 1.483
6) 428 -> 1.279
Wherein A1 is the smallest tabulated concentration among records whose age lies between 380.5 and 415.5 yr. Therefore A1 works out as 0.9656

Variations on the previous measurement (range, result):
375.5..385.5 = 1.834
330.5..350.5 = 1.482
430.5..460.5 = 1.567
